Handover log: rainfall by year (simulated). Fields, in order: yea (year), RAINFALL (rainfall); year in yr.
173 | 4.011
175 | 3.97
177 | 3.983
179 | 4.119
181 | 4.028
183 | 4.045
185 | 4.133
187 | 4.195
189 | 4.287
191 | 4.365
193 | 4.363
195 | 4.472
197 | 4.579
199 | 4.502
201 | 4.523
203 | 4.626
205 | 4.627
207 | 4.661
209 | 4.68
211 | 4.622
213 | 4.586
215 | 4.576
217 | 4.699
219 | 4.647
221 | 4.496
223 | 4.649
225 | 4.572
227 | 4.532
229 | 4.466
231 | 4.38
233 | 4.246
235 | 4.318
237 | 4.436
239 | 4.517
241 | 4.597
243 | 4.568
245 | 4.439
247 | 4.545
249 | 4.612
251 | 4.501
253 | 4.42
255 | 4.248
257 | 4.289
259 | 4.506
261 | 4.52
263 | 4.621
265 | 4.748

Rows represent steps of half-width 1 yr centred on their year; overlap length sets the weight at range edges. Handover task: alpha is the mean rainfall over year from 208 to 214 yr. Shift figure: 4.63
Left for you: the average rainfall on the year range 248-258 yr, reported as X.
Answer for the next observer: 4.41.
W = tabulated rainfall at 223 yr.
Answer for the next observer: 4.649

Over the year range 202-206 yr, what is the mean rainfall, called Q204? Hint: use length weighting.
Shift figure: 4.63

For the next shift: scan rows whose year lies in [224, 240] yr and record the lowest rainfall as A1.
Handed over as 4.246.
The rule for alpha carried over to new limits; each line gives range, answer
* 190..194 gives 4.36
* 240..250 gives 4.55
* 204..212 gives 4.65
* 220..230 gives 4.54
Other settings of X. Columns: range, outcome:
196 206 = 4.57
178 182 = 4.07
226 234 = 4.41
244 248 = 4.49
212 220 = 4.63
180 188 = 4.1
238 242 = 4.56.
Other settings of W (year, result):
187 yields 4.195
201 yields 4.523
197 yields 4.579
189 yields 4.287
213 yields 4.586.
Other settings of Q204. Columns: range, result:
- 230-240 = 4.38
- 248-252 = 4.56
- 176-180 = 4.05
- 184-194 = 4.27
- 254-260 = 4.35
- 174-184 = 4.03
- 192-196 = 4.42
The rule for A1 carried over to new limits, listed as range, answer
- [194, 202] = 4.472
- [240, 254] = 4.42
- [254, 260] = 4.248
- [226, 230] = 4.466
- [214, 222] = 4.496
